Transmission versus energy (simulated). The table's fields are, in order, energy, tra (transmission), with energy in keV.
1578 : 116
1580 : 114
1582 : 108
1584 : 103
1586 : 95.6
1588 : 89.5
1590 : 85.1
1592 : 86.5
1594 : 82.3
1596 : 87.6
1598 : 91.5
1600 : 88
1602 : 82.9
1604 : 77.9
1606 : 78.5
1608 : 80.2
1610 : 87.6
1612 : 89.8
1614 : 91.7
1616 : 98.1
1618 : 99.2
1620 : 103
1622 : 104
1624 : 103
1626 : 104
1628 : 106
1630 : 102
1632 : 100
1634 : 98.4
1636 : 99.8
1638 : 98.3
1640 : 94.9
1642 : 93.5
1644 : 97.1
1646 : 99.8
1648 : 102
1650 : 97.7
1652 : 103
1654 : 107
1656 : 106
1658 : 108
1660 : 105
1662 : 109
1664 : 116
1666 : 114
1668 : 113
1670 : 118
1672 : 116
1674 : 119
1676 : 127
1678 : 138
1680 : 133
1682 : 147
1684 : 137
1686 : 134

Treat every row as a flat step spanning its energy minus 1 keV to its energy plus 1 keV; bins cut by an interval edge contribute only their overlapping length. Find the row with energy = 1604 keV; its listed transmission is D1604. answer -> 77.9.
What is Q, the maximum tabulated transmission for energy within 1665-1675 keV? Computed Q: 119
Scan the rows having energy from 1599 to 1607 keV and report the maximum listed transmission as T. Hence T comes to 88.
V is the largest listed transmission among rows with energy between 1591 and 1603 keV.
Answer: 91.5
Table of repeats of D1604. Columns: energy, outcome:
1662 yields 109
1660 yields 105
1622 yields 104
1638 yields 98.3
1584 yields 103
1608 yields 80.2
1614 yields 91.7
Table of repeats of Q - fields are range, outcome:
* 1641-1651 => 102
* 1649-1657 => 107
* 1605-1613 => 89.8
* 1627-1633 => 106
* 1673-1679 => 138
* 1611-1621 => 103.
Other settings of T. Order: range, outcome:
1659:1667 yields 116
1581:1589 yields 108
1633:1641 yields 99.8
